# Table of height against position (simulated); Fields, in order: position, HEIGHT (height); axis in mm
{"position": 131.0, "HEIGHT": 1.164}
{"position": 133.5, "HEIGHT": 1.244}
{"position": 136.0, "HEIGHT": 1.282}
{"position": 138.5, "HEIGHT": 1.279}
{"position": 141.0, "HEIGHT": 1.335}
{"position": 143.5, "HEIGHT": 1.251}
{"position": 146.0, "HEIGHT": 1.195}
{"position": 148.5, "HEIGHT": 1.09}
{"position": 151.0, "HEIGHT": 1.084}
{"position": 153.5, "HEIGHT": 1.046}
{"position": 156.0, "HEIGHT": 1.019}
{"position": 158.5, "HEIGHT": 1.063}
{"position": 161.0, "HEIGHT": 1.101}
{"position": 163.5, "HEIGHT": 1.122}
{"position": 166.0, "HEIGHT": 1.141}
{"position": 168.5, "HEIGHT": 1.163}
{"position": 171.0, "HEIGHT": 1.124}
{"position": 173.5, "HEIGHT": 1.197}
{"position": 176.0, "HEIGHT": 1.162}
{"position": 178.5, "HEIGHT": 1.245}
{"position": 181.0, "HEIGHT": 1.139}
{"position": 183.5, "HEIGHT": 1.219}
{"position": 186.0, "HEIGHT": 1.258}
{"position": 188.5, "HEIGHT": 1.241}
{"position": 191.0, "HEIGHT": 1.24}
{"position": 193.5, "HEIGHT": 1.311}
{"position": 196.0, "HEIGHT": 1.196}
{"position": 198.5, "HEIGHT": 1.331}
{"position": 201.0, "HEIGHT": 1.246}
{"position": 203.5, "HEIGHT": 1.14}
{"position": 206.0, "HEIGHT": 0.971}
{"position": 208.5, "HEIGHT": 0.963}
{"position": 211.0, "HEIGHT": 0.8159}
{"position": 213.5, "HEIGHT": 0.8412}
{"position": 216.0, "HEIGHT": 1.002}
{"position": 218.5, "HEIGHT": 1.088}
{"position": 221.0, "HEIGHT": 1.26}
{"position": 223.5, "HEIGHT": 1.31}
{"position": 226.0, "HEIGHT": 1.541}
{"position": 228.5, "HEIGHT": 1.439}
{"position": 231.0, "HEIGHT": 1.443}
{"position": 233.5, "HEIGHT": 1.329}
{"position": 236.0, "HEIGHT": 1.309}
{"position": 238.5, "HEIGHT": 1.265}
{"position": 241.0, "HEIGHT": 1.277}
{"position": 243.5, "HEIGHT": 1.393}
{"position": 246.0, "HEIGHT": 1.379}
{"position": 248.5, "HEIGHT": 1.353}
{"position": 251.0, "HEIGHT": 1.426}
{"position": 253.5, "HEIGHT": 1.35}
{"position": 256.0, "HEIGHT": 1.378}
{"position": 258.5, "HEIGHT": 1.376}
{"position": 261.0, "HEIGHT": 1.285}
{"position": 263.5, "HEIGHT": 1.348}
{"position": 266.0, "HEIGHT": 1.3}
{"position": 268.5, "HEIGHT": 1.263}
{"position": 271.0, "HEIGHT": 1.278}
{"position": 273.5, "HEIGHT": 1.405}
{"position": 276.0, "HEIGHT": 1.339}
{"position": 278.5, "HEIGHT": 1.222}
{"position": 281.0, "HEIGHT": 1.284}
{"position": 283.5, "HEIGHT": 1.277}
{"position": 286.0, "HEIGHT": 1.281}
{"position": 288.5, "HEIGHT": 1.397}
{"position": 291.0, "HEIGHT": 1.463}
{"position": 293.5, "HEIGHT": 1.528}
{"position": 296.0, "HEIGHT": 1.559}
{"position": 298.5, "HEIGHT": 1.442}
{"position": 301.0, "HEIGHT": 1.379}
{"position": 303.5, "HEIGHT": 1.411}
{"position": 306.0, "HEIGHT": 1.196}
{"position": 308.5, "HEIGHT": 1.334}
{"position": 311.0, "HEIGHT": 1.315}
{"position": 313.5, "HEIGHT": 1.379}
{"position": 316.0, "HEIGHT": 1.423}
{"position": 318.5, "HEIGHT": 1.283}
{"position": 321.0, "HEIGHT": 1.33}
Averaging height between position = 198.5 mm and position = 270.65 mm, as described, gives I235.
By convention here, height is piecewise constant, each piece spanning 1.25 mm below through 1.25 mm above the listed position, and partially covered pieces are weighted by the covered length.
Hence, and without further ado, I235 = 1.25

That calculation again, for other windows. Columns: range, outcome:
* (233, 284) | 1.33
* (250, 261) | 1.37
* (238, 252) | 1.35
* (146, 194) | 1.15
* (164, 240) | 1.2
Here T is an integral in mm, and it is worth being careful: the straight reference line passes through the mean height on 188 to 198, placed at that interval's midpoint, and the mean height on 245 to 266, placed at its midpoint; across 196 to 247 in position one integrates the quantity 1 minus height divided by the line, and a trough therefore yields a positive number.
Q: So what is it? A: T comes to 3.4 mm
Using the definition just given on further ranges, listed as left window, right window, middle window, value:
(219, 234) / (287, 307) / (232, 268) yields 1.3 mm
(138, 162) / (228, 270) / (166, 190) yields 0.2 mm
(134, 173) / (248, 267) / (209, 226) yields 2.6 mm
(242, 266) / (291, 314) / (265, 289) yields 1.3 mm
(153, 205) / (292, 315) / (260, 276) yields 0.2 mm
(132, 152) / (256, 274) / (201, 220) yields 4.2 mm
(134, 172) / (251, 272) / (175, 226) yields 3.0 mm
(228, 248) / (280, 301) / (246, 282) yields 1.2 mm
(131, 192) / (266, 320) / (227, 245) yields -1.1 mm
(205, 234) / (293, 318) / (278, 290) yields 0.3 mm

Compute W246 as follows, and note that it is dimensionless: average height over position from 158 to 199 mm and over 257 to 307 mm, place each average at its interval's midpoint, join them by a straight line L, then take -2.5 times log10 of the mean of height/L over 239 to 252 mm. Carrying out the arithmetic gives -0.05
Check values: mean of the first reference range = 1.19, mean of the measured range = 1.36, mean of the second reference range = 1.35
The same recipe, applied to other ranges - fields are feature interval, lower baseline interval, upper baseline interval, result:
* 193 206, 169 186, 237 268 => 0.01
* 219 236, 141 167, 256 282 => -0.10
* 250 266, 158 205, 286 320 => -0.03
